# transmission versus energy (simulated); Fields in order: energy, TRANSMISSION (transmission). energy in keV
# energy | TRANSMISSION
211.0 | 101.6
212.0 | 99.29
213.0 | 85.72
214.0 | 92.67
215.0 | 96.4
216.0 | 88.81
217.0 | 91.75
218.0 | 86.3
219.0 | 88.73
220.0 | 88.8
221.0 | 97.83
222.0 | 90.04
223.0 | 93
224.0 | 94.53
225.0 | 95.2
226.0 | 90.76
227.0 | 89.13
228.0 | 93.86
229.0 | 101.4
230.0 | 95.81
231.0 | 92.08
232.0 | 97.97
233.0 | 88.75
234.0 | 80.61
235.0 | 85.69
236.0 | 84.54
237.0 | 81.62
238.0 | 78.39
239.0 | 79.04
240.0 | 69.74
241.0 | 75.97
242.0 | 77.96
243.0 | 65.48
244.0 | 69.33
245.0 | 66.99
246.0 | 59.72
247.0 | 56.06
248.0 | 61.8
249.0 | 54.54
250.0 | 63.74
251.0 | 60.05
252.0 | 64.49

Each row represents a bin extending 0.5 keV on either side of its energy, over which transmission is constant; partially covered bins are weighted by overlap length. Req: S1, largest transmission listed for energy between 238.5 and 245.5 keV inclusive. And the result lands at 79.04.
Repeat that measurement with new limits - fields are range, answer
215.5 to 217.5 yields 91.75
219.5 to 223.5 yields 97.83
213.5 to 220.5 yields 96.4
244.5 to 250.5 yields 66.99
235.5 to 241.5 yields 84.54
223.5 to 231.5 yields 101.4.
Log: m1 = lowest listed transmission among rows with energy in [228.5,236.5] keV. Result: 80.61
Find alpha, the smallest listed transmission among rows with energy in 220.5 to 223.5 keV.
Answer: 90.04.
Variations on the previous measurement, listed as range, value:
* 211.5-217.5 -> 85.72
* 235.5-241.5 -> 69.74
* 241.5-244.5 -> 65.48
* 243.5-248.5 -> 56.06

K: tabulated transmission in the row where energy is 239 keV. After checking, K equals 79.04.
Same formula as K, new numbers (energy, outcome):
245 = 66.99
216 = 88.81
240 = 69.74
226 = 90.76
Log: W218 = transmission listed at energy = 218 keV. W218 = 86.3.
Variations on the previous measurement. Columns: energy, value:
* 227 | 89.13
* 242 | 77.96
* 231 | 92.08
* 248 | 61.8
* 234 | 80.61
